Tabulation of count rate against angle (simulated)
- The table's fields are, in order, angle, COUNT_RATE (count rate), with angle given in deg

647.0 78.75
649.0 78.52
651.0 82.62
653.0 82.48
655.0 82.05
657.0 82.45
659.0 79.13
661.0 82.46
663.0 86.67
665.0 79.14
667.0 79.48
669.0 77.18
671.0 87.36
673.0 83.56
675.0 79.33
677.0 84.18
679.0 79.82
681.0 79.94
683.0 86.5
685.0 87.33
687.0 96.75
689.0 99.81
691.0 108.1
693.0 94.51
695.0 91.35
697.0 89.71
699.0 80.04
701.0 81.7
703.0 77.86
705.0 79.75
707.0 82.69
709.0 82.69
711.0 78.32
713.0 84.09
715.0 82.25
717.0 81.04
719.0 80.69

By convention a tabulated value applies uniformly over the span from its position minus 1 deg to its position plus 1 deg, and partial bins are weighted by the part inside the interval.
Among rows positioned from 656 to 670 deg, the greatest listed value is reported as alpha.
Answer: 86.67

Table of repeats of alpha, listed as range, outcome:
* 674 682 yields 84.18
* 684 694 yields 108.1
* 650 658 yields 82.62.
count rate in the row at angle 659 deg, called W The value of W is 79.13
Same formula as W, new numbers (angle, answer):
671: 87.36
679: 79.82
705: 79.75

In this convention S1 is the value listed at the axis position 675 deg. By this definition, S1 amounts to 79.33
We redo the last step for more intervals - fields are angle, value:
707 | 82.69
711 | 78.32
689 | 99.81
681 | 79.94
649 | 78.52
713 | 84.09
